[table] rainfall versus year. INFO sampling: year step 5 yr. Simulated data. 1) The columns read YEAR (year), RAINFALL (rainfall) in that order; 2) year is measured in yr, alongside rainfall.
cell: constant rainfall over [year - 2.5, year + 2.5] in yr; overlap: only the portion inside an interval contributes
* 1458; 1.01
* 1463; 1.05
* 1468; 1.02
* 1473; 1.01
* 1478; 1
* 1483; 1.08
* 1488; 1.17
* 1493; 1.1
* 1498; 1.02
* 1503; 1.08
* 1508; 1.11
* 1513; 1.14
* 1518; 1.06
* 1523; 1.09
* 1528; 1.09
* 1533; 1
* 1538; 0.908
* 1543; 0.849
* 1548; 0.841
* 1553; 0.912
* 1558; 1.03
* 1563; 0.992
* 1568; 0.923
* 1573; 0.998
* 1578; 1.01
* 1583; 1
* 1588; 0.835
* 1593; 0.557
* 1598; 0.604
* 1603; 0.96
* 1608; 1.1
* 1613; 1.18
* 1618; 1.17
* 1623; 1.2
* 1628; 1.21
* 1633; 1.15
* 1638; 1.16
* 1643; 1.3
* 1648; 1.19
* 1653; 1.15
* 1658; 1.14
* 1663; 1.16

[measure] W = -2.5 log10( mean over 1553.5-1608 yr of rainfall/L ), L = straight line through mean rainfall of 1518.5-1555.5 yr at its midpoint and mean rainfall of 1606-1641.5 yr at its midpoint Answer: 0.18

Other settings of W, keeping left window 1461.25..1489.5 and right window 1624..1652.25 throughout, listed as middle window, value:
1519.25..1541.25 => 0.08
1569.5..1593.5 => 0.25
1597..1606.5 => 0.35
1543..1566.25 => 0.20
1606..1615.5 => 0.03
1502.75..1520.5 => -0.02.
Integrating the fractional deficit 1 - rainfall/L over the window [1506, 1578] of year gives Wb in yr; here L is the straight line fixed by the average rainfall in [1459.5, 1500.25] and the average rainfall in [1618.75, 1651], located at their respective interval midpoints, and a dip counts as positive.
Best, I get 7.5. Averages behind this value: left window 1.06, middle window 0.996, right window 1.2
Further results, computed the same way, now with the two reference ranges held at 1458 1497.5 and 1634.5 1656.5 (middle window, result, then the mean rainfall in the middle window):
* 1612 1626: -0.1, 1.18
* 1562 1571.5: 1.5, 0.956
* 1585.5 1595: 3.7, 0.703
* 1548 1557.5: 1.7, 0.918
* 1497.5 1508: 0.1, 1.07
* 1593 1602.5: 4.0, 0.667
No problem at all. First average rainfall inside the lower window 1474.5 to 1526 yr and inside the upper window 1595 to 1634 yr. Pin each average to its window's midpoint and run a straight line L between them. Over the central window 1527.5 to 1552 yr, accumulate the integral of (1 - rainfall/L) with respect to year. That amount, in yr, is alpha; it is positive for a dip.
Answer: 3.5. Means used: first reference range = 1.08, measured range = 0.924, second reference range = 1.06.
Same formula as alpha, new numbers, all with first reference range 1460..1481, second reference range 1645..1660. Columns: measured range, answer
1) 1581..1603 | 6.9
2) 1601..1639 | -0.1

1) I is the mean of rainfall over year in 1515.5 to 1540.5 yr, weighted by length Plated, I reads 1.03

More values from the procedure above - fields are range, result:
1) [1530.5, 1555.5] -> 0.902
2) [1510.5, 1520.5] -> 1.1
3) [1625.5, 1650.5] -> 1.2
